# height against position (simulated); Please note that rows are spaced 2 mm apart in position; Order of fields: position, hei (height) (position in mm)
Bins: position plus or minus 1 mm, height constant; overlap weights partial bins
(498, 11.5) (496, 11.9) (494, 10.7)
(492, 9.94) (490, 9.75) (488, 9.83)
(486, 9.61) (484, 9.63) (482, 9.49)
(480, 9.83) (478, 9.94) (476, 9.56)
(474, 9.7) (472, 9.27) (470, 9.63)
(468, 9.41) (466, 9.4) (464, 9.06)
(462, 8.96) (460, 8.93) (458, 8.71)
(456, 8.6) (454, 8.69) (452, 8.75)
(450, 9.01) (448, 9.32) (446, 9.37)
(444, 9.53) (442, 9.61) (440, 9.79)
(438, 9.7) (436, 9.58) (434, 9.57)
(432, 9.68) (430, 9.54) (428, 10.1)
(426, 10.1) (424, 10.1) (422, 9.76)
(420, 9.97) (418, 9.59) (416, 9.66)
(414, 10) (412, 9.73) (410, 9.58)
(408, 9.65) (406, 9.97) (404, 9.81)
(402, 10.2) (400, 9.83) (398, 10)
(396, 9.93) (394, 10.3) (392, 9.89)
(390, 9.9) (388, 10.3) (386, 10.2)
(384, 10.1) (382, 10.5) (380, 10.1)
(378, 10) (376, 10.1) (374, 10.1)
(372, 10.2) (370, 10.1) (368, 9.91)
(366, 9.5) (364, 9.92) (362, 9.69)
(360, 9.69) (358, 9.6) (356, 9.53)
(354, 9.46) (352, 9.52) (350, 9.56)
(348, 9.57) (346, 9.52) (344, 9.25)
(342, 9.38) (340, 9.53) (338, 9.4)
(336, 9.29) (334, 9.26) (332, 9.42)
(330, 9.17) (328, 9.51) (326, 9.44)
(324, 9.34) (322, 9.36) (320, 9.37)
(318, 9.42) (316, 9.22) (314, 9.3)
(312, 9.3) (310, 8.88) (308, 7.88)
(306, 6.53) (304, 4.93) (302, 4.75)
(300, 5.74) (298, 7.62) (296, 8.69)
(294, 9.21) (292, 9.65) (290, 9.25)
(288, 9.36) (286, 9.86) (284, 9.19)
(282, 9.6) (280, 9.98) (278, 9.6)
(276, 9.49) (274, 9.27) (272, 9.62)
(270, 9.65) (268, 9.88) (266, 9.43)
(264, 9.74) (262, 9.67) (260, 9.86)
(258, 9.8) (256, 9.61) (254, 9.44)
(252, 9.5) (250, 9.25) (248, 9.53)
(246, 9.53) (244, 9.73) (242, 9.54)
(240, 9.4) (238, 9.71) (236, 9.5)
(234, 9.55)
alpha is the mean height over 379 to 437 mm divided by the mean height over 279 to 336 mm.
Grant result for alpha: 1.14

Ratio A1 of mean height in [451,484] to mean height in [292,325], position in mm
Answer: 1.1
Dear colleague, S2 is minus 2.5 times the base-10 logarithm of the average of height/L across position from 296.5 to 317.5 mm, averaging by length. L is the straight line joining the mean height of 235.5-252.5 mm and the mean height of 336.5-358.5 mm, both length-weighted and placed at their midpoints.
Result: 0.26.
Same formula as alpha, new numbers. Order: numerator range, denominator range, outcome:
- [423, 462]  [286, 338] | 1.09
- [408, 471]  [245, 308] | 1.06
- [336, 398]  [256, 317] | 1.11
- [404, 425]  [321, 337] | 1.05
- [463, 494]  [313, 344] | 1.03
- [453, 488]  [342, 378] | 0.96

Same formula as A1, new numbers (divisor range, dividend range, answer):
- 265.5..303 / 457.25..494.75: 1.07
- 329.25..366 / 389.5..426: 1.04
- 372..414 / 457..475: 0.92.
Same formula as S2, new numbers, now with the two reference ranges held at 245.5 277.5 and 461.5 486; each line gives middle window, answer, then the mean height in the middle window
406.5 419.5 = -0.022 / 9.72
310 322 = 0.031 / 9.29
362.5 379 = -0.048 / 9.97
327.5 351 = 0.017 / 9.4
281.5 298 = 0.038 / 9.24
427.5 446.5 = -0.014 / 9.64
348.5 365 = -0.008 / 9.62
